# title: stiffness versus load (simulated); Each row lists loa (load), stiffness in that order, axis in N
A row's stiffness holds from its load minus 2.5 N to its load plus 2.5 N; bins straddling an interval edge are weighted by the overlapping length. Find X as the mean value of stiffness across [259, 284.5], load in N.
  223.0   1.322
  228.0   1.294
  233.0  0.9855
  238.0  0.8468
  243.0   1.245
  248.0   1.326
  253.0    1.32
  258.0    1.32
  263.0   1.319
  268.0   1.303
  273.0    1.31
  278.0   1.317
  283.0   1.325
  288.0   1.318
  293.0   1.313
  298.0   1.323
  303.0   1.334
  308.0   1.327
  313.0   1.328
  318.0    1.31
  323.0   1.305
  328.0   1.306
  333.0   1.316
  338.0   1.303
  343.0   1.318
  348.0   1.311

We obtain 1.31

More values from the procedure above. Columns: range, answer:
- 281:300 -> 1.32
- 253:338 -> 1.32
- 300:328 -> 1.32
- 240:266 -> 1.3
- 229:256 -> 1.16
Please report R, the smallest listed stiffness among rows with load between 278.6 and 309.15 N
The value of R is 1.313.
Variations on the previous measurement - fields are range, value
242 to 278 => 1.245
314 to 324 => 1.305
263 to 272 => 1.303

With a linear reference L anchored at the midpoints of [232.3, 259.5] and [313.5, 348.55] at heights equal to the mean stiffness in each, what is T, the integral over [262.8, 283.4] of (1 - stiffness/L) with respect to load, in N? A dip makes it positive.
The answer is -1.5 N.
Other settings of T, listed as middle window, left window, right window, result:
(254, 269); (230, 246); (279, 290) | -1.7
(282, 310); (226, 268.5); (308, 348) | -1.1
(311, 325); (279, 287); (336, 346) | 0.0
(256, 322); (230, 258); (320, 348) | -4.4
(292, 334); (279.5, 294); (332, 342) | -0.1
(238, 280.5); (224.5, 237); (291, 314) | -2.8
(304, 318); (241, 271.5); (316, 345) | -0.2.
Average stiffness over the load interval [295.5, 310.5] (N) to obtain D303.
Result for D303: 1.33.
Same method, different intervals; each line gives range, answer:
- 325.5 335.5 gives 1.31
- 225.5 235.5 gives 1.14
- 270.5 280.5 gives 1.31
